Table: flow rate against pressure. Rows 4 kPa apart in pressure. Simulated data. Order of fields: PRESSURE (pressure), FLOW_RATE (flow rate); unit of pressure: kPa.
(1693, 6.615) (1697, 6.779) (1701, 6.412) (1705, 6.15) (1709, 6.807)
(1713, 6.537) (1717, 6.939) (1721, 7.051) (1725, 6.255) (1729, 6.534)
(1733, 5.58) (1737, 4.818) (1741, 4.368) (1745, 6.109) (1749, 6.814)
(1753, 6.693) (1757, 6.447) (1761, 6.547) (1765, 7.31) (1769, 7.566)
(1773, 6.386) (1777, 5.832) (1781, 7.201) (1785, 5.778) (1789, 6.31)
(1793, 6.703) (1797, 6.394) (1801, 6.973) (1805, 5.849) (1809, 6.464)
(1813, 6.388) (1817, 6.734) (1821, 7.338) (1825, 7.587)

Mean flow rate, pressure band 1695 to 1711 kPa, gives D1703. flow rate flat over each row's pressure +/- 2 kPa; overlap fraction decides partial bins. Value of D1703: 6.54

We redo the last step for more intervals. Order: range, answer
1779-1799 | 6.48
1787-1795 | 6.51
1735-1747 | 5.1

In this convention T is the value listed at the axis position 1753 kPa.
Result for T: 6.693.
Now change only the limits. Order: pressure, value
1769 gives 7.566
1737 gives 4.818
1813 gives 6.388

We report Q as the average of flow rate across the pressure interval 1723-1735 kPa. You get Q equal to 6.12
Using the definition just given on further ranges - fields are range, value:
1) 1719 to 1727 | 6.65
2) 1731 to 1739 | 5.2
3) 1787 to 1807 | 6.45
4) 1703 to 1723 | 6.7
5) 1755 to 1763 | 6.5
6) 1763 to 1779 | 6.77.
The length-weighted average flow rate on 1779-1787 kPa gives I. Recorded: 6.49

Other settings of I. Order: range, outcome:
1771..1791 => 6.3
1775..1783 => 6.52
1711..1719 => 6.74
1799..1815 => 6.42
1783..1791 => 6.04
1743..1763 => 6.52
